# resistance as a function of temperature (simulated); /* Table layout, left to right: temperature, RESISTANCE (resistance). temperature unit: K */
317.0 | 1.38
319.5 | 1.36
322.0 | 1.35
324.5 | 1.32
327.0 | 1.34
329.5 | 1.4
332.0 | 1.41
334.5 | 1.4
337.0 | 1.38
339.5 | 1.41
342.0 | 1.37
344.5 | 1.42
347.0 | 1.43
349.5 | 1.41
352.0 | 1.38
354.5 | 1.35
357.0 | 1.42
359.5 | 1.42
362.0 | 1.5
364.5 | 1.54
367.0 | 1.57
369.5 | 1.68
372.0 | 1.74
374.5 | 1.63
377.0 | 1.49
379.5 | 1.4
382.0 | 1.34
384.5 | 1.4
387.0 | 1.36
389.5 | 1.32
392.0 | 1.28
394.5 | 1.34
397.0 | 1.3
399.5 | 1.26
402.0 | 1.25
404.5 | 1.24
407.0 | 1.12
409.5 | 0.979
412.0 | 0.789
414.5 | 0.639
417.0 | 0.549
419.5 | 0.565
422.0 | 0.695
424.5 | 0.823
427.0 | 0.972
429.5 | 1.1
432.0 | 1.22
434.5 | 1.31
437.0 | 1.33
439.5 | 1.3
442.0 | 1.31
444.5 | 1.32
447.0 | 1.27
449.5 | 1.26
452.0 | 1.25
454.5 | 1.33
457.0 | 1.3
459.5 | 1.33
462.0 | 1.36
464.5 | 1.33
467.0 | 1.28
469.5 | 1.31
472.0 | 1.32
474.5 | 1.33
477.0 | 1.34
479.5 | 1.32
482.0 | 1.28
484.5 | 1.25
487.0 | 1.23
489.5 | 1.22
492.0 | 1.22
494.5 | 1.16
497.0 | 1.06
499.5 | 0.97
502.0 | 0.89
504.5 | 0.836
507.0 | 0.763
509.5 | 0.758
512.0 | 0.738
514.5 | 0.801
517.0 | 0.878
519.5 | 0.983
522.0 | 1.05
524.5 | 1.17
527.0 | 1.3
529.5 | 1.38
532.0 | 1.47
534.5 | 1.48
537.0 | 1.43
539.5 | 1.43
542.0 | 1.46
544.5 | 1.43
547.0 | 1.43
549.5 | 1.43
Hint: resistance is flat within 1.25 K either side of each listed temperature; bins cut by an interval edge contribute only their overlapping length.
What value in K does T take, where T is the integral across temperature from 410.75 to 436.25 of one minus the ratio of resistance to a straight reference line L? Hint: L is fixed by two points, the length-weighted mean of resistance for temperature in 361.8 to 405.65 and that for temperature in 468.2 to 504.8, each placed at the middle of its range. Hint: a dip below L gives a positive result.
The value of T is 8.7 K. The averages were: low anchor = 1.42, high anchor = 1.19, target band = 0.875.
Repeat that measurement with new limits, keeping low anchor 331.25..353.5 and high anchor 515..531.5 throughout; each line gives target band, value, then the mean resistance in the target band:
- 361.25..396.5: -3.2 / 1.47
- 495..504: 1.4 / 0.977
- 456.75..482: -2.3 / 1.32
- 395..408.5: 0.8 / 1.24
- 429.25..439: 0.0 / 1.26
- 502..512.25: 3.2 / 0.791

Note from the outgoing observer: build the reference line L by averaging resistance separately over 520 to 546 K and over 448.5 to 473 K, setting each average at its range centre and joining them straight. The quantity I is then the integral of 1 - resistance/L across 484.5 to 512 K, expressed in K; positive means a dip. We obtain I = 6.6 K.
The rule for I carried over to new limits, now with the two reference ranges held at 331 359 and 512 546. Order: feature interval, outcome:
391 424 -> 8.6 K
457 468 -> -0.3 K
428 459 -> 0.9 K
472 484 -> -0.3 K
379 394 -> 0.2 K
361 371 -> -1.4 K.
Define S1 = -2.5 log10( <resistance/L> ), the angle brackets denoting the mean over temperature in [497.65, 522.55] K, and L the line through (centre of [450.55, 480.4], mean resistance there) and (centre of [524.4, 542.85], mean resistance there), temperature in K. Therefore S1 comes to 0.50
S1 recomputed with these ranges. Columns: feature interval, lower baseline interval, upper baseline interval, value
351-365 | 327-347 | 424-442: -0.06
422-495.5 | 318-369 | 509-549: 0.04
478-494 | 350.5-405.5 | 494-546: -0.05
